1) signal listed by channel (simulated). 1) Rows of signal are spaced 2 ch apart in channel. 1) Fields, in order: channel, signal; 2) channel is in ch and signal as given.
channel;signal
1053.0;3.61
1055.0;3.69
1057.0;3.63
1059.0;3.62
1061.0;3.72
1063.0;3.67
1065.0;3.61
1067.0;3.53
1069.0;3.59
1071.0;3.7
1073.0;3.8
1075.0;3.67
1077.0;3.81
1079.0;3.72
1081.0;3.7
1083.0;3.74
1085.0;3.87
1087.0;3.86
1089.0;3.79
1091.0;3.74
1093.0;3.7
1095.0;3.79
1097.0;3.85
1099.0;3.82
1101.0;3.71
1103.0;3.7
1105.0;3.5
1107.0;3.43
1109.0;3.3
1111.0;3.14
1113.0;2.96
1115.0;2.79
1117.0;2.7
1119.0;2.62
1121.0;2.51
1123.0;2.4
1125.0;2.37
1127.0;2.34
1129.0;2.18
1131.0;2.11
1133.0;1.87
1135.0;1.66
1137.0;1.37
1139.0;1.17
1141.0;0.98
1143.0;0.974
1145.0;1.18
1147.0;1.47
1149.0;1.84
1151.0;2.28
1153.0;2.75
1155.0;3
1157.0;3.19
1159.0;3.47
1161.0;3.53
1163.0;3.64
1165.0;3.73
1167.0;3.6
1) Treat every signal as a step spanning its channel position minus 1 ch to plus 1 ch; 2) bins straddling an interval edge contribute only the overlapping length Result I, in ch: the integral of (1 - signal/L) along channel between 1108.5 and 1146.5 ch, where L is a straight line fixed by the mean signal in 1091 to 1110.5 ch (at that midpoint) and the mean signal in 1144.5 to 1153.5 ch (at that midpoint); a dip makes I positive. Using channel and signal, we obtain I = 8.8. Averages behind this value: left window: 3.64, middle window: 2.11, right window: 1.9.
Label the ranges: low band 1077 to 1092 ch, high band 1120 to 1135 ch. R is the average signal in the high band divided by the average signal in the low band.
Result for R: 0.59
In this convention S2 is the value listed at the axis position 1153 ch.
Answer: 2.75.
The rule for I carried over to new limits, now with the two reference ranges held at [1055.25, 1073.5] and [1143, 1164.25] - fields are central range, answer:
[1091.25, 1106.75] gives -2.30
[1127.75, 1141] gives 5.33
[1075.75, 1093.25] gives -1.88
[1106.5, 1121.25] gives 0.58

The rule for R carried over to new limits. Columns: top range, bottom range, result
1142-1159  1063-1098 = 0.58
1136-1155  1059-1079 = 0.44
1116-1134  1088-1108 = 0.63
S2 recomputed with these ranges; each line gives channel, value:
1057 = 3.63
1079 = 3.72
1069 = 3.59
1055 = 3.69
